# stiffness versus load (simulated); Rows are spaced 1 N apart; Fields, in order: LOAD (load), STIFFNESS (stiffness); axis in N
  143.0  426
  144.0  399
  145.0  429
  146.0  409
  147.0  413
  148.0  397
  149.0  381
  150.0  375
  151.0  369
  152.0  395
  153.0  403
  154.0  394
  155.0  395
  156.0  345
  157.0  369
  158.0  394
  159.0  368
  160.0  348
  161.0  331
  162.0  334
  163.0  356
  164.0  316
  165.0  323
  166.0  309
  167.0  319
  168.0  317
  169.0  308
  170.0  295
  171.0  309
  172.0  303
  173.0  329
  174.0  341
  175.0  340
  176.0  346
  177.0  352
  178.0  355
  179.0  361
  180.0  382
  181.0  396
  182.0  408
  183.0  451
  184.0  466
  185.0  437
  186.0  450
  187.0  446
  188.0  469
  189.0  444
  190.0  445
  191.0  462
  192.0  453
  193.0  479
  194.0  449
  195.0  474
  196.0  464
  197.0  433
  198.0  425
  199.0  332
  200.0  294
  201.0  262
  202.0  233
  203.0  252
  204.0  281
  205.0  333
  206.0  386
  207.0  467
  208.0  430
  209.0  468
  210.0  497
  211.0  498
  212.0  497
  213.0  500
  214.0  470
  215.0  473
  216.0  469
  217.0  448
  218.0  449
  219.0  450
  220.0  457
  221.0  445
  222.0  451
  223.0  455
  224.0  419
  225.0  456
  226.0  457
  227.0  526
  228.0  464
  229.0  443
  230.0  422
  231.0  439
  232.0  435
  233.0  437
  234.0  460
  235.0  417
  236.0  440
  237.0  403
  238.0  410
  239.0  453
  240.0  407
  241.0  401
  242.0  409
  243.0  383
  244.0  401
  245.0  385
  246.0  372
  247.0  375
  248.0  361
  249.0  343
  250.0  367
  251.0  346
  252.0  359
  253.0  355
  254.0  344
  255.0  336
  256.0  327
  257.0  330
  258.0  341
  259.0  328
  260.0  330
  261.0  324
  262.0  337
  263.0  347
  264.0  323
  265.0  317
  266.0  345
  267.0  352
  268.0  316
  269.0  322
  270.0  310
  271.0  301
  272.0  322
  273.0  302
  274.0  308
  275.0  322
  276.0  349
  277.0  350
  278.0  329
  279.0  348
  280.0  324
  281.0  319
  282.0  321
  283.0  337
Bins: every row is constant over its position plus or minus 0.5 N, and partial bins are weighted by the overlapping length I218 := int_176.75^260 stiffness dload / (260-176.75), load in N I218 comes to 411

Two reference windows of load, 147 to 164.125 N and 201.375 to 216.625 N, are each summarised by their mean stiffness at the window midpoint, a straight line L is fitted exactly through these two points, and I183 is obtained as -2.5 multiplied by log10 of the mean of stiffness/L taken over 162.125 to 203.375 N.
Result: 0.05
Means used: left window 371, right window 416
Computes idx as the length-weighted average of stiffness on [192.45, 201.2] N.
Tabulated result 406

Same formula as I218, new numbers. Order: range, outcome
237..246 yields 404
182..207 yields 402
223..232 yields 452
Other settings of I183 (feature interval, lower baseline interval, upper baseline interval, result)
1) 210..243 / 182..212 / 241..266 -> -0.173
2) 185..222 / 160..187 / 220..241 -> -0.064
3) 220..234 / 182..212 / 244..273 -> -0.190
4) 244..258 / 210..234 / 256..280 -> 0.065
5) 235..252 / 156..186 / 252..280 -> -0.162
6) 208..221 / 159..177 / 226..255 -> -0.240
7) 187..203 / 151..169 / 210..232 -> 0.025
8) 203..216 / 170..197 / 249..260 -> -0.140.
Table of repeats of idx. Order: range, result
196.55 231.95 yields 422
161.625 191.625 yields 373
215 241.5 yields 443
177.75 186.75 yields 414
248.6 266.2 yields 339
